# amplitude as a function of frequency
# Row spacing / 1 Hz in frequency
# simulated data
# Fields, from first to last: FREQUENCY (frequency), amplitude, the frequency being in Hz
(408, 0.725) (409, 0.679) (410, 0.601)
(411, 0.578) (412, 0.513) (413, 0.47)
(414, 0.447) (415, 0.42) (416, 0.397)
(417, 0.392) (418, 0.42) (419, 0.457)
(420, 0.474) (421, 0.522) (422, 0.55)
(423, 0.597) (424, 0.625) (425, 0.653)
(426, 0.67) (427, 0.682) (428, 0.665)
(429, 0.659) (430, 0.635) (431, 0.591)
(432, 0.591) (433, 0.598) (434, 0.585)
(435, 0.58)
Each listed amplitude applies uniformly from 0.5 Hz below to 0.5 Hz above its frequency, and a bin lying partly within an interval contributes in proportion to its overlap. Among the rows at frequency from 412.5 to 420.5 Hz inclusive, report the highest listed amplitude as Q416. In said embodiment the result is 0.474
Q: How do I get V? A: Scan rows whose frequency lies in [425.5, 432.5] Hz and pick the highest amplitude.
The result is 0.682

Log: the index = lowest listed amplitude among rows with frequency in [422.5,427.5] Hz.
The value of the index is 0.597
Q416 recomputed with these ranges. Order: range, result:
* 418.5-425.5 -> 0.653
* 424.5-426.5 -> 0.67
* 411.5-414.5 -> 0.513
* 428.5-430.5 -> 0.659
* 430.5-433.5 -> 0.598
